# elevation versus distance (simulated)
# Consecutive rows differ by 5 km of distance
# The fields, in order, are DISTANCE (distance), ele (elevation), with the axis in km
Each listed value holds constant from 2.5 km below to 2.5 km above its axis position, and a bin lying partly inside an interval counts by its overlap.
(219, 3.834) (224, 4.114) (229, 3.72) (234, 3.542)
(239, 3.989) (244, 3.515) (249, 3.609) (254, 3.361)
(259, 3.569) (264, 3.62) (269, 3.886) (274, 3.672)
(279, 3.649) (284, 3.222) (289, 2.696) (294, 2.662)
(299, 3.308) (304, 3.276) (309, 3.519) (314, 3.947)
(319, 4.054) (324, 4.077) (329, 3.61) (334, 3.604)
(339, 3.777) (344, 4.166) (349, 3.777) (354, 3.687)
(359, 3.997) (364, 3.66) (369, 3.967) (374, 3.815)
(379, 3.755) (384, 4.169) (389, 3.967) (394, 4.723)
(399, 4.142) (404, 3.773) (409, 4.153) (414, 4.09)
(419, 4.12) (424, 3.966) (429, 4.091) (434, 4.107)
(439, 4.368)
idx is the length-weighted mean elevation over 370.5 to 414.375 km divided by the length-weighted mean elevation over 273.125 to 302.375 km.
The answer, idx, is 1.28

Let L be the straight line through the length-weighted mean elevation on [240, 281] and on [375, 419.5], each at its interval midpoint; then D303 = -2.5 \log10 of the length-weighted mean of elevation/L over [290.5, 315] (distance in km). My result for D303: 0.15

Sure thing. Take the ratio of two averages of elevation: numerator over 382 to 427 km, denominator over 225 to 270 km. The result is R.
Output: 1.13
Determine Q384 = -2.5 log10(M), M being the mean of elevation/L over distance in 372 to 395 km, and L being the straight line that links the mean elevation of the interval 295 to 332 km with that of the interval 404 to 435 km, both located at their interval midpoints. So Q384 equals -0.04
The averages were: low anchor 3.64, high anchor 4.06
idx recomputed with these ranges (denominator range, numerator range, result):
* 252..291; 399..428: 1.16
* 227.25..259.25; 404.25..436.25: 1.12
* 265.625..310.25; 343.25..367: 1.16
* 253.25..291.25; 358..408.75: 1.15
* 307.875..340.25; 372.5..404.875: 1.07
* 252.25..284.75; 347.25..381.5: 1.06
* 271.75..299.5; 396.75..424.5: 1.27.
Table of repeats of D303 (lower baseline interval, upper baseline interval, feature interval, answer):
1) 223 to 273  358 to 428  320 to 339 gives 0.02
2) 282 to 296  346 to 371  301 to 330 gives -0.16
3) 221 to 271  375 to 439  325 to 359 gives 0.04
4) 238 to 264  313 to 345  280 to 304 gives 0.22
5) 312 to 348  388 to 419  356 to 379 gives 0.05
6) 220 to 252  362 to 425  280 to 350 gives 0.10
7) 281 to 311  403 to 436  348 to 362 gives -0.08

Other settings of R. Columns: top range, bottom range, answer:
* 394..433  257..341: 1.16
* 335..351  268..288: 1.10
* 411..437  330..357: 1.08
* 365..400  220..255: 1.09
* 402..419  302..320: 1.09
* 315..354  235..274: 1.06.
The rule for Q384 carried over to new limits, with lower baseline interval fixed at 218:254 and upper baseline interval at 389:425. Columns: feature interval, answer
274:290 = 0.16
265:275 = 0.01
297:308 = 0.17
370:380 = 0.07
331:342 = 0.07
